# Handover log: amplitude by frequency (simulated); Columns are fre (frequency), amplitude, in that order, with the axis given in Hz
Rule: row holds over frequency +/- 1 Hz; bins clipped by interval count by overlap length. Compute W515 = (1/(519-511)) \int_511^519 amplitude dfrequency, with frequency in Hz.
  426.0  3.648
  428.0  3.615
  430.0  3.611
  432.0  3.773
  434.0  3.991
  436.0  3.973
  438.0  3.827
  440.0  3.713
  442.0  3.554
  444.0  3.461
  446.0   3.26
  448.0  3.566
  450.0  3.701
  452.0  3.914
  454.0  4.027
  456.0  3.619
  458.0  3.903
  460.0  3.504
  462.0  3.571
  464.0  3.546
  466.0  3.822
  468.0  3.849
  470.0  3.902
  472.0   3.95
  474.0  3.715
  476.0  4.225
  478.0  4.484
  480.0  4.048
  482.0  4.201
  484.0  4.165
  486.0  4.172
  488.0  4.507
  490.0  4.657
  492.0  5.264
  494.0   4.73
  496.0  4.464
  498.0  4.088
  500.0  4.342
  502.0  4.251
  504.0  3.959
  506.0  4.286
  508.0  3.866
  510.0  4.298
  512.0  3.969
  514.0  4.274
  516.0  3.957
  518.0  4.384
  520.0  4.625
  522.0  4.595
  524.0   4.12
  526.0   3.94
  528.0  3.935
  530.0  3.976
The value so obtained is 4.15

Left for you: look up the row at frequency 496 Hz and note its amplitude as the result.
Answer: 4.464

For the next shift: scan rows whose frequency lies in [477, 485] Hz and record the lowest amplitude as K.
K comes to 4.048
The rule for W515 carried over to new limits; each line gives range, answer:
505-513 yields 4.1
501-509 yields 4.09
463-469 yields 3.74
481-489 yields 4.26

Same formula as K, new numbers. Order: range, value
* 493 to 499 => 4.088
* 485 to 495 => 4.172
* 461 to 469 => 3.546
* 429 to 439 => 3.611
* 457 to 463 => 3.504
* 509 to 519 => 3.957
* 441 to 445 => 3.461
